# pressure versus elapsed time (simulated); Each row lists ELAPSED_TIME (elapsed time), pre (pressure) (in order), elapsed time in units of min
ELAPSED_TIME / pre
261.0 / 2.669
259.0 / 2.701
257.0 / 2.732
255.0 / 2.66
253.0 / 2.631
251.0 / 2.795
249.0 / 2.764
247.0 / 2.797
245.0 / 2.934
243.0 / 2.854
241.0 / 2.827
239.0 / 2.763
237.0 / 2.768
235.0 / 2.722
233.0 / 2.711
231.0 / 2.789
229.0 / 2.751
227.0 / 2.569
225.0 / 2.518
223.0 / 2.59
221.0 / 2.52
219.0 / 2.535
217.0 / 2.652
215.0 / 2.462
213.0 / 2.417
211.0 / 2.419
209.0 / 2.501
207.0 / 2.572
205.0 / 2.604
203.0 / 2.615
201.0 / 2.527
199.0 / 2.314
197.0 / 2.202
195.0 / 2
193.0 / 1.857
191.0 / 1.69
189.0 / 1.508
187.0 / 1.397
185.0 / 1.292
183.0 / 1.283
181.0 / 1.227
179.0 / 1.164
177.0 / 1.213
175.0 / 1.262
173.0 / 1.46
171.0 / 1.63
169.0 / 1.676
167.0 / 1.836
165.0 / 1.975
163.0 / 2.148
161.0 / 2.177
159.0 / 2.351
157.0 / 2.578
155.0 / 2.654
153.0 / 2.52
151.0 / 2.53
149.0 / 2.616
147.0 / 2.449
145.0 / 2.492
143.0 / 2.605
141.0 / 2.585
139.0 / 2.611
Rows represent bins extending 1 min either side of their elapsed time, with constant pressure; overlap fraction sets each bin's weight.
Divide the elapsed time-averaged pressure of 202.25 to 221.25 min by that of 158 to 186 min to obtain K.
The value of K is 1.6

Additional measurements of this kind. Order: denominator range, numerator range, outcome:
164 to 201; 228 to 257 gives 1.69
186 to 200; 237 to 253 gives 1.51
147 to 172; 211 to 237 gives 1.17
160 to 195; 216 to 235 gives 1.66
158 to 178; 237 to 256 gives 1.57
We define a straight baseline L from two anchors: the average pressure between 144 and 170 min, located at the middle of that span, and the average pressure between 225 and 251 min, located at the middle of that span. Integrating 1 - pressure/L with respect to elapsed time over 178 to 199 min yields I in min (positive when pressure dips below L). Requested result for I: 7.53 min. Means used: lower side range 2.31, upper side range 2.76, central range 1.6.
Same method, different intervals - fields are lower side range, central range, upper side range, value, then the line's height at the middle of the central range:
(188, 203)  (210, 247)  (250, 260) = -3.7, 2.41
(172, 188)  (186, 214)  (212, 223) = -3.3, 1.95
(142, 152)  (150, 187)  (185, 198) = 6.2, 2.15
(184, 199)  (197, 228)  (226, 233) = -3.5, 2.28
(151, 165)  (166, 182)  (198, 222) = 6.5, 2.42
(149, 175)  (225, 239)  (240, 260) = -0.4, 2.64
